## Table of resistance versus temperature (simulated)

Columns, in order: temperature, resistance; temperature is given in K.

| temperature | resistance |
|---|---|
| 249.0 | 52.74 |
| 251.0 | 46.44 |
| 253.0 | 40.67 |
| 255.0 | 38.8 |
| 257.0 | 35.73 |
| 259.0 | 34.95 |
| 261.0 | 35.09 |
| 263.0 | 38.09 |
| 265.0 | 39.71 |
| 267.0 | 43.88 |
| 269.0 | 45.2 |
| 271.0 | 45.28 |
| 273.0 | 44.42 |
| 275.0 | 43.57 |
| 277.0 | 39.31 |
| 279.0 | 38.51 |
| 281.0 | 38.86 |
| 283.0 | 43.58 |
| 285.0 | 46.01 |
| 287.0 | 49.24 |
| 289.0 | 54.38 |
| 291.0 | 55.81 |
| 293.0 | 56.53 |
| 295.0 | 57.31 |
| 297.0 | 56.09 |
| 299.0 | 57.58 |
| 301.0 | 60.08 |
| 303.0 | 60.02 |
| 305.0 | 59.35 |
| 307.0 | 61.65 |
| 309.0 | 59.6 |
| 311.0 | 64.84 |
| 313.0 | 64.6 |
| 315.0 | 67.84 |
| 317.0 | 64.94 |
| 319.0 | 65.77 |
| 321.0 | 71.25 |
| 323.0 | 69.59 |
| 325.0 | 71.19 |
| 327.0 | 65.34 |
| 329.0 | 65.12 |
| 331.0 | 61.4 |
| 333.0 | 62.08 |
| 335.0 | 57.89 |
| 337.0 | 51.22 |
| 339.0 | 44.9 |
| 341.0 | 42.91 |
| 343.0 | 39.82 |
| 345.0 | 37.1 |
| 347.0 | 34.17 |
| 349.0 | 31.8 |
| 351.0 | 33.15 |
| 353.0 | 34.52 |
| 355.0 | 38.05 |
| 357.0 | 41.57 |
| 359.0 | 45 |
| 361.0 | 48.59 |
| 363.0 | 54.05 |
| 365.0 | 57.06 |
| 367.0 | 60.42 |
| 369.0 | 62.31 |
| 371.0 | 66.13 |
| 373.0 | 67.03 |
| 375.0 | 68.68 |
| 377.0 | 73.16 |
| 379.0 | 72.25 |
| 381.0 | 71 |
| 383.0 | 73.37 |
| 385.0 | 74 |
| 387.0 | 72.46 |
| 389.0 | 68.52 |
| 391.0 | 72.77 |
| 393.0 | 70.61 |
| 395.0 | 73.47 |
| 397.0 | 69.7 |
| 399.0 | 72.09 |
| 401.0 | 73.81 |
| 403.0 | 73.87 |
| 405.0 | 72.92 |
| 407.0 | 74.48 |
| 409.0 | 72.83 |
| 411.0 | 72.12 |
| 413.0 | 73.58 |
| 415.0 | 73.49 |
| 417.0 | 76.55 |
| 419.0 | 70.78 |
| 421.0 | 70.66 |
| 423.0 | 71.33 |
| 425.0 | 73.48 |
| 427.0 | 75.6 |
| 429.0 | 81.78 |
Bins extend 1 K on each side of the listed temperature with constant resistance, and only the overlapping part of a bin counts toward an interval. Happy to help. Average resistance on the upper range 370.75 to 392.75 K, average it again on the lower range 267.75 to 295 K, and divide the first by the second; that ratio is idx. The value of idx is 1.52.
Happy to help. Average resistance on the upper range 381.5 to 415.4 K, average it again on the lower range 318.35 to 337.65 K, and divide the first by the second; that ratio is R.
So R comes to 1.1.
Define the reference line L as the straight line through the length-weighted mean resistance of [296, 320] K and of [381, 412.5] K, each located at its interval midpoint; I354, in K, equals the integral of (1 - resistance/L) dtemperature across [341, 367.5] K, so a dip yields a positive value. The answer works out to 9.9 K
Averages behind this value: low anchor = 61.9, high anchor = 72.4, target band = 42.4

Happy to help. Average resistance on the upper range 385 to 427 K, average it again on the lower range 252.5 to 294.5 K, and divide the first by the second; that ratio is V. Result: 1.7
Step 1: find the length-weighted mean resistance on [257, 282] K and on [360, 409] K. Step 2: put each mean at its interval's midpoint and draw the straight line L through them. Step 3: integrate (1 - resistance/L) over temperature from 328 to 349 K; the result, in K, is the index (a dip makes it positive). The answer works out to 2.99 K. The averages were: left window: 40.4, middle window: 48.8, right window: 68.5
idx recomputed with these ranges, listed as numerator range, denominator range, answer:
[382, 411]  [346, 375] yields 1.48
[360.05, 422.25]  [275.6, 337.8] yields 1.20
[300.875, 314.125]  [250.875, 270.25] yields 1.55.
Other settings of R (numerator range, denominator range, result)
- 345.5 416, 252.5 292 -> 1.47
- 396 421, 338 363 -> 1.83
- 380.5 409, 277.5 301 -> 1.43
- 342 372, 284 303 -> 0.83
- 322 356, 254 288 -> 1.20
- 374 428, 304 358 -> 1.34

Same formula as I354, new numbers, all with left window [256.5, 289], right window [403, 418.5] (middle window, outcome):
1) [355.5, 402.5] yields 0.85 K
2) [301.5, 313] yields -2.67 K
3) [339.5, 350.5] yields 3.97 K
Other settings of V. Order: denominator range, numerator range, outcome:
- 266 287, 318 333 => 1.55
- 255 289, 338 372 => 1.09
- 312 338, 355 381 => 0.92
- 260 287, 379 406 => 1.72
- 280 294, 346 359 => 0.74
